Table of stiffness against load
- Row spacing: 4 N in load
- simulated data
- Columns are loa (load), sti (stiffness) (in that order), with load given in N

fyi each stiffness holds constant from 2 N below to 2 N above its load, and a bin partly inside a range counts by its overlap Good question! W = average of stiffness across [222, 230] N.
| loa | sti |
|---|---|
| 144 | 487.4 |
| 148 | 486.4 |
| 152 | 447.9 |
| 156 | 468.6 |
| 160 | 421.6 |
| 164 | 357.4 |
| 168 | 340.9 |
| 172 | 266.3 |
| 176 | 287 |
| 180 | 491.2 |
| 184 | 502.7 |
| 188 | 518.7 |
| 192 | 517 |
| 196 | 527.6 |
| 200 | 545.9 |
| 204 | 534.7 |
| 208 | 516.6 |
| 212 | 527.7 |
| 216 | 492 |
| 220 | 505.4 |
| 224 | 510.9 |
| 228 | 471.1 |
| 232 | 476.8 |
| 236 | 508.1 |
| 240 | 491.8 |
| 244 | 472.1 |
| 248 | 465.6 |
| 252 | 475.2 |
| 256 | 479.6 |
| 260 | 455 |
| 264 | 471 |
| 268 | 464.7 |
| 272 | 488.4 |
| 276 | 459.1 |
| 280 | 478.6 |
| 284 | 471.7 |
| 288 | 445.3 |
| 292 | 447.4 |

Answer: 491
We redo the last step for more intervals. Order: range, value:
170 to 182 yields 348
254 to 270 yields 468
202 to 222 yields 515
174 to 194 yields 463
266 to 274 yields 477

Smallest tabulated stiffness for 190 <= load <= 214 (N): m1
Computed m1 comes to 516.6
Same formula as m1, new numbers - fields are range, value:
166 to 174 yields 266.3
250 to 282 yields 455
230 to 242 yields 476.8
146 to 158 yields 447.9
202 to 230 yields 471.1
